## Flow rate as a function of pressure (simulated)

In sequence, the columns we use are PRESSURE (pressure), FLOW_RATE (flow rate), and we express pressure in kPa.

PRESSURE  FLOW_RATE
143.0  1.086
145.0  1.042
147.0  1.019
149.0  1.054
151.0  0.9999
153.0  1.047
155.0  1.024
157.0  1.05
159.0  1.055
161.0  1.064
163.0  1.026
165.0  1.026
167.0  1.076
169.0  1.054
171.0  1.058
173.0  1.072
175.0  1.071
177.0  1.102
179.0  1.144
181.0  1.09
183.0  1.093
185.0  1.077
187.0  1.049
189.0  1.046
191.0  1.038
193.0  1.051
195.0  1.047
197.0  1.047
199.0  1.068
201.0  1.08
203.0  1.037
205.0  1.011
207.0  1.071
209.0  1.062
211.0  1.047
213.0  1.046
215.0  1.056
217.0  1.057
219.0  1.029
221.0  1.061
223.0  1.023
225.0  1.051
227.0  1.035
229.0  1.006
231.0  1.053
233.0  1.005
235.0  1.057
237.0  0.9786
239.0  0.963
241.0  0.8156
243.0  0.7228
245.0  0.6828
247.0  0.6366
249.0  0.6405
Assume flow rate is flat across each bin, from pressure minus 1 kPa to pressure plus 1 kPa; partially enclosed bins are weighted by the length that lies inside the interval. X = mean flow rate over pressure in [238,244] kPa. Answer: 0.834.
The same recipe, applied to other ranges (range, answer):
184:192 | 1.05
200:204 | 1.06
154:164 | 1.04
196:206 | 1.05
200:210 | 1.05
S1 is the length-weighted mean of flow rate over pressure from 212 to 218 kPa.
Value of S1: 1.05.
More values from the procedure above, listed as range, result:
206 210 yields 1.07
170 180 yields 1.09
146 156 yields 1.03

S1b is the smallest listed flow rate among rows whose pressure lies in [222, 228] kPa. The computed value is 1.023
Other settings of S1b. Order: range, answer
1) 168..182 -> 1.054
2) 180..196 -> 1.038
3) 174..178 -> 1.071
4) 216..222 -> 1.029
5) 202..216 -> 1.011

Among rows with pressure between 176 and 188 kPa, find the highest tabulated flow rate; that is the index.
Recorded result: 1.144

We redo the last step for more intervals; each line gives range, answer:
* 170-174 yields 1.072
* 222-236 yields 1.057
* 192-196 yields 1.051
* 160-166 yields 1.064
